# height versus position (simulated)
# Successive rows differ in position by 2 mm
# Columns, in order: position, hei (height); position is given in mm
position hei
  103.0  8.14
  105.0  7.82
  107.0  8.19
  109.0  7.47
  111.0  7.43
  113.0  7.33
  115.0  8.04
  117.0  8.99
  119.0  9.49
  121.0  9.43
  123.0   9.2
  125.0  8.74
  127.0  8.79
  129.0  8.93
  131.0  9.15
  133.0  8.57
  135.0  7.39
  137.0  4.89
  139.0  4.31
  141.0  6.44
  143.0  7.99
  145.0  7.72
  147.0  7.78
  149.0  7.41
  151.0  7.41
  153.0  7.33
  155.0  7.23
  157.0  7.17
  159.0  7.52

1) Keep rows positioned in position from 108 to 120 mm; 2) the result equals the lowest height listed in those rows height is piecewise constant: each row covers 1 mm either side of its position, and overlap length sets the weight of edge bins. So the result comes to 7.33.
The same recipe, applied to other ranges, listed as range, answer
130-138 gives 4.89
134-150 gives 4.31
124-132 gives 8.74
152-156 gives 7.23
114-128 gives 8.04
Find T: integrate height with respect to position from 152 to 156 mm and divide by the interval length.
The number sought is 7.28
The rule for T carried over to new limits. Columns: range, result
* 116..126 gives 9.17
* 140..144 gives 7.21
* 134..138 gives 6.14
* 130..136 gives 8.37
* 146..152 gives 7.53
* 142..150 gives 7.73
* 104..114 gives 7.65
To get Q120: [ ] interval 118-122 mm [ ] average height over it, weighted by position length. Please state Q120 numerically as 9.46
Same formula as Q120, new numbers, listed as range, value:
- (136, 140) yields 4.6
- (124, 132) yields 8.9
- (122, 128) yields 8.91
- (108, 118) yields 7.85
